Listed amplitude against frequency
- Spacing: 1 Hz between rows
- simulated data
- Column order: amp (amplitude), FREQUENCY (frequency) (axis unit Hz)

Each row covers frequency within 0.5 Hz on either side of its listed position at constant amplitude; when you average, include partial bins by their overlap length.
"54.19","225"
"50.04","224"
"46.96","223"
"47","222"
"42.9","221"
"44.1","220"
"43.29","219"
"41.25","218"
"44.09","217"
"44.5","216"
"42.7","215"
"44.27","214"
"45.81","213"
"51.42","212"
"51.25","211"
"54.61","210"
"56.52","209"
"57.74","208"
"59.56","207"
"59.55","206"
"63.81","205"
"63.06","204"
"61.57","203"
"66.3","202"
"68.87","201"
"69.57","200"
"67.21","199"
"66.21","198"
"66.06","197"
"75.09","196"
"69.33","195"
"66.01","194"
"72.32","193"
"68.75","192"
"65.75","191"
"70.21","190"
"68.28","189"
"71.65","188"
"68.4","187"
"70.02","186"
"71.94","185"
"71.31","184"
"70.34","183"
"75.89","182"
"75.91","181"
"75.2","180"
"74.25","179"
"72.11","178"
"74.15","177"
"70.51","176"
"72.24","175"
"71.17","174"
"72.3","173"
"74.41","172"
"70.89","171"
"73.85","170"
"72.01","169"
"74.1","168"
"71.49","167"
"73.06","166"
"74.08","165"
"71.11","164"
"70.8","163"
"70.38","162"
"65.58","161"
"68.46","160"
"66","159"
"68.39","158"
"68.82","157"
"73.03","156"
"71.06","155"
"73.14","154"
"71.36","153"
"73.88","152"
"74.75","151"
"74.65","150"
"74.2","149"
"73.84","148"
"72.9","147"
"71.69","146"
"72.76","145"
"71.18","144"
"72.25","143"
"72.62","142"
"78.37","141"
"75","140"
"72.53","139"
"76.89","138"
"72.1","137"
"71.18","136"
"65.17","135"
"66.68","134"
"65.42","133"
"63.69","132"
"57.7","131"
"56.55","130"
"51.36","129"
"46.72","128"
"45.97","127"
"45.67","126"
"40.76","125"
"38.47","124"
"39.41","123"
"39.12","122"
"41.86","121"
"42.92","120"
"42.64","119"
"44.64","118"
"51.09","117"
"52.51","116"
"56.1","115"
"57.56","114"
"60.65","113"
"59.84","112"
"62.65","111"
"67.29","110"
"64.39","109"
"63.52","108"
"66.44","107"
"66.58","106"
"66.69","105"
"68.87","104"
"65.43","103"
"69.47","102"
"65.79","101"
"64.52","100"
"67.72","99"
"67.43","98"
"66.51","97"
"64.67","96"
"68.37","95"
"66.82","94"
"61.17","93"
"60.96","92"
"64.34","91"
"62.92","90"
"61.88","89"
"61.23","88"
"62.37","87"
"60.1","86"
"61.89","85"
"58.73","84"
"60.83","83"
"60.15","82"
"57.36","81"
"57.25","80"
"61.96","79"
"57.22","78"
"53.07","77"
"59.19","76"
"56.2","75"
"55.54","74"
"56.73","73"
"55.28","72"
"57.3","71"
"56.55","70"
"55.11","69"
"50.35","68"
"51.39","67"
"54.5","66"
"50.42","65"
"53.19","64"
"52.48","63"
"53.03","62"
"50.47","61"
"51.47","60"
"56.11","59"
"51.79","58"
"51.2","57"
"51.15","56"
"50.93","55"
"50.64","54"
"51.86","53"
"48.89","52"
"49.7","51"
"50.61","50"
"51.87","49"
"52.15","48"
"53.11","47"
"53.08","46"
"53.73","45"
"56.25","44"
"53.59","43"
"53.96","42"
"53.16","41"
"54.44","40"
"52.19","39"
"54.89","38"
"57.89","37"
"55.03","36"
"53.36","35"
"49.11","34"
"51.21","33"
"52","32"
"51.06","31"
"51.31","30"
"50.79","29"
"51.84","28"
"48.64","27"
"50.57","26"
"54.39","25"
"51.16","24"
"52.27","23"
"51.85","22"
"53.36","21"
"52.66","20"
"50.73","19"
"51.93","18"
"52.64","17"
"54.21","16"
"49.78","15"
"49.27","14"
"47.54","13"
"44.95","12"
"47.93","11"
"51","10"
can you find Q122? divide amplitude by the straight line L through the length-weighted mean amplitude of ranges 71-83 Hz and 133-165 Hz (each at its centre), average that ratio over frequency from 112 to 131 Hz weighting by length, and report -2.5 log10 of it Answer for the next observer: 0.346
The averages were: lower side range 57.4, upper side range 71.6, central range 48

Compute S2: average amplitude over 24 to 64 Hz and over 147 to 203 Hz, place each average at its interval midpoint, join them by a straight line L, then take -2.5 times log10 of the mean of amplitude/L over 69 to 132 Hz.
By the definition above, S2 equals 0.04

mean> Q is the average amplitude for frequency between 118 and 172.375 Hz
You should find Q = 65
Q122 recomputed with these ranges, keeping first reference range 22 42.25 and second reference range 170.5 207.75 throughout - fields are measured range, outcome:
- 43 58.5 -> 0.053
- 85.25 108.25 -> -0.096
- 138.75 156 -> -0.133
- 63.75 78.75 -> 0.033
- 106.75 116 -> -0.008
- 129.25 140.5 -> -0.060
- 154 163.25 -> -0.052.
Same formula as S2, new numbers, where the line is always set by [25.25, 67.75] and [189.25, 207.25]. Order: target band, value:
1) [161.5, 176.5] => -0.13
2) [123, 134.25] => 0.16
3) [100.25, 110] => -0.15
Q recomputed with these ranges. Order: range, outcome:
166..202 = 71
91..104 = 65.8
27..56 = 52.4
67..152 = 61.1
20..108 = 56.6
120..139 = 54.9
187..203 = 68.5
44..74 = 52.7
